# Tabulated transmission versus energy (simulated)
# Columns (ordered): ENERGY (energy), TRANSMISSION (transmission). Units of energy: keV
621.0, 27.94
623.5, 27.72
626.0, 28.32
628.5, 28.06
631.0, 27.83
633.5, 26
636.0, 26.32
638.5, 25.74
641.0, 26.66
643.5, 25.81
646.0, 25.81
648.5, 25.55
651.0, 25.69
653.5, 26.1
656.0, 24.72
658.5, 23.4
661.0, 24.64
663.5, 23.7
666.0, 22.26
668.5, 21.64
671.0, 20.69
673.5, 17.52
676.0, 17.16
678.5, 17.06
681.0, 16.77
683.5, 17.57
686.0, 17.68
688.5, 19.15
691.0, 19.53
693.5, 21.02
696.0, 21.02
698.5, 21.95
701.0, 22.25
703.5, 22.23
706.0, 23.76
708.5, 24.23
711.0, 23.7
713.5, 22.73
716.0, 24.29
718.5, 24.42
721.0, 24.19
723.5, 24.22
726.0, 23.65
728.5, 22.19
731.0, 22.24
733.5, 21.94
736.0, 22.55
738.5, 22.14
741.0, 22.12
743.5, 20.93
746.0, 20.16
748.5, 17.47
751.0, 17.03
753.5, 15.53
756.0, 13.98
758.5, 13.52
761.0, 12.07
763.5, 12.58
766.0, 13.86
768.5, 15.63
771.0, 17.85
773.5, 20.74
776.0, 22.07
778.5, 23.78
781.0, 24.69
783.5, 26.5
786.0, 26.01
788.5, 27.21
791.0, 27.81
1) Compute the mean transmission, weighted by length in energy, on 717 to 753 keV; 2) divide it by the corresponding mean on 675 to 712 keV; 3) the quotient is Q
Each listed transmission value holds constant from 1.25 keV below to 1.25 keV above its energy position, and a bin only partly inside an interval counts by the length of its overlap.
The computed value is 1.1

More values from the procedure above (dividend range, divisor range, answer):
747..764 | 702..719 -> 0.63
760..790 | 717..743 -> 0.89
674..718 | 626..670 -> 0.82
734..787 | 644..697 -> 0.89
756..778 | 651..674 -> 0.70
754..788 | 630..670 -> 0.75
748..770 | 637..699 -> 0.66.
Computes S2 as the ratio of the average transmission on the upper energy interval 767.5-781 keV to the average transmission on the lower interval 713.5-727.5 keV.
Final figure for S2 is 0.86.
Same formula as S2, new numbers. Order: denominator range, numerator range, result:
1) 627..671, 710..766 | 0.79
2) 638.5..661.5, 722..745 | 0.88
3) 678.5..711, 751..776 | 0.75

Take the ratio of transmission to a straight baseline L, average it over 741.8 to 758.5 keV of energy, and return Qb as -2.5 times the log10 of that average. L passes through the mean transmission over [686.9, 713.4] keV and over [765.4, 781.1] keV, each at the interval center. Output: 0.18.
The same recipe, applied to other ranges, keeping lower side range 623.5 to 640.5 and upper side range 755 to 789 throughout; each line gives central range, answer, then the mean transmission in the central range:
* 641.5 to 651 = 0.020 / 25.8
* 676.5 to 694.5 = 0.296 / 18.3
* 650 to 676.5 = 0.124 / 22.6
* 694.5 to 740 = -0.035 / 23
